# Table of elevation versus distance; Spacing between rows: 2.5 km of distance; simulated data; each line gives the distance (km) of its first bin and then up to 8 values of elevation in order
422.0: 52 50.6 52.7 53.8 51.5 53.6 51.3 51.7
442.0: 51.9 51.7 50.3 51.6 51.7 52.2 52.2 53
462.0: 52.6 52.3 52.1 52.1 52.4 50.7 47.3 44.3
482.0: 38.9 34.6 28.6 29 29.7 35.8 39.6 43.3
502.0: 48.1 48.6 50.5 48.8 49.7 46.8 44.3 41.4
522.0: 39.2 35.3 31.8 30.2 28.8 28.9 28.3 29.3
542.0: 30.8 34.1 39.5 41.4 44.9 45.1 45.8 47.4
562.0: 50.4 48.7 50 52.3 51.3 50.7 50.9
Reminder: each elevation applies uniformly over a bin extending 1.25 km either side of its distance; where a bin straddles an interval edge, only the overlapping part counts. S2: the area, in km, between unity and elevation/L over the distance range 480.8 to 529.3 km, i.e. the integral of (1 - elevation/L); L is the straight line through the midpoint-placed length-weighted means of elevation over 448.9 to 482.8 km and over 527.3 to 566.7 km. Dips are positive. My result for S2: 4.8 km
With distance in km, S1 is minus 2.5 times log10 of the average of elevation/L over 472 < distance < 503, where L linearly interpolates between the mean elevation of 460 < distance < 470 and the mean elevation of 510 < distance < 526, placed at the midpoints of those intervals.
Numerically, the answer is 0.22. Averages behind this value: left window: 52.3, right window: 42.9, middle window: 39.6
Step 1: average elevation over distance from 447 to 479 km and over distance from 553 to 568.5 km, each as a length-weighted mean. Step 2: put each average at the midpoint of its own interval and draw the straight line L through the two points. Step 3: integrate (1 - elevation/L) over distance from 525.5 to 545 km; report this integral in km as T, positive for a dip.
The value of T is 7.45 km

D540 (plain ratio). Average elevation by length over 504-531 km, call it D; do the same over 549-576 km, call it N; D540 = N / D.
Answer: 1.1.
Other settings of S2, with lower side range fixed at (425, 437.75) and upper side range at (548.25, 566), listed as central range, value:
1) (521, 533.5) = 3.9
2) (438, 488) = 2.2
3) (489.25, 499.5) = 3.0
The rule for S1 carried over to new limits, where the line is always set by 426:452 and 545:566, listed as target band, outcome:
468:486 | 0.09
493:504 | 0.16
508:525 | 0.08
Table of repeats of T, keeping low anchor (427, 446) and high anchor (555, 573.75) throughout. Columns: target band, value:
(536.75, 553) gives 4.6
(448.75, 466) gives -0.2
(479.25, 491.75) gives 4.2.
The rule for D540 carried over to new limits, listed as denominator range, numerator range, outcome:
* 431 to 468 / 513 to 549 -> 0.68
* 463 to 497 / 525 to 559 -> 0.84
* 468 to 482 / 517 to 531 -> 0.75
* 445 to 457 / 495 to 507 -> 0.87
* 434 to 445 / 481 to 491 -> 0.63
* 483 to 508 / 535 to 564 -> 1.03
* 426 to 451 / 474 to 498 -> 0.72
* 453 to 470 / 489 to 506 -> 0.76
